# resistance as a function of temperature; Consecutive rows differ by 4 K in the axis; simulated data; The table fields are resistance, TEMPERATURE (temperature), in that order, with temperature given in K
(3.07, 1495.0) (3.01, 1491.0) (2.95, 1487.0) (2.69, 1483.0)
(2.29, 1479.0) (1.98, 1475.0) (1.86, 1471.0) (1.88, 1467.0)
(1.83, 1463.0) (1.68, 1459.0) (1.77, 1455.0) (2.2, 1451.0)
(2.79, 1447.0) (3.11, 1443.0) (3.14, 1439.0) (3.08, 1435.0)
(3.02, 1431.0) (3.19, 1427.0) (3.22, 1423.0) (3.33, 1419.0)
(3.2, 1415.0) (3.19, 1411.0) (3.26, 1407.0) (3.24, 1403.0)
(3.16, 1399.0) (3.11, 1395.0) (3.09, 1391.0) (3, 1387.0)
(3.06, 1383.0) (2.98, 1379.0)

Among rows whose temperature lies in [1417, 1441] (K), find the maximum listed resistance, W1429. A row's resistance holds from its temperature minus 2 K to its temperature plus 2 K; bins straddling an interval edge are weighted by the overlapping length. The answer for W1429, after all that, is 3.33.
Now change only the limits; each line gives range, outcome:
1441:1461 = 3.11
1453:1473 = 1.88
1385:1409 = 3.26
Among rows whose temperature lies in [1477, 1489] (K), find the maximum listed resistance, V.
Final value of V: 2.95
